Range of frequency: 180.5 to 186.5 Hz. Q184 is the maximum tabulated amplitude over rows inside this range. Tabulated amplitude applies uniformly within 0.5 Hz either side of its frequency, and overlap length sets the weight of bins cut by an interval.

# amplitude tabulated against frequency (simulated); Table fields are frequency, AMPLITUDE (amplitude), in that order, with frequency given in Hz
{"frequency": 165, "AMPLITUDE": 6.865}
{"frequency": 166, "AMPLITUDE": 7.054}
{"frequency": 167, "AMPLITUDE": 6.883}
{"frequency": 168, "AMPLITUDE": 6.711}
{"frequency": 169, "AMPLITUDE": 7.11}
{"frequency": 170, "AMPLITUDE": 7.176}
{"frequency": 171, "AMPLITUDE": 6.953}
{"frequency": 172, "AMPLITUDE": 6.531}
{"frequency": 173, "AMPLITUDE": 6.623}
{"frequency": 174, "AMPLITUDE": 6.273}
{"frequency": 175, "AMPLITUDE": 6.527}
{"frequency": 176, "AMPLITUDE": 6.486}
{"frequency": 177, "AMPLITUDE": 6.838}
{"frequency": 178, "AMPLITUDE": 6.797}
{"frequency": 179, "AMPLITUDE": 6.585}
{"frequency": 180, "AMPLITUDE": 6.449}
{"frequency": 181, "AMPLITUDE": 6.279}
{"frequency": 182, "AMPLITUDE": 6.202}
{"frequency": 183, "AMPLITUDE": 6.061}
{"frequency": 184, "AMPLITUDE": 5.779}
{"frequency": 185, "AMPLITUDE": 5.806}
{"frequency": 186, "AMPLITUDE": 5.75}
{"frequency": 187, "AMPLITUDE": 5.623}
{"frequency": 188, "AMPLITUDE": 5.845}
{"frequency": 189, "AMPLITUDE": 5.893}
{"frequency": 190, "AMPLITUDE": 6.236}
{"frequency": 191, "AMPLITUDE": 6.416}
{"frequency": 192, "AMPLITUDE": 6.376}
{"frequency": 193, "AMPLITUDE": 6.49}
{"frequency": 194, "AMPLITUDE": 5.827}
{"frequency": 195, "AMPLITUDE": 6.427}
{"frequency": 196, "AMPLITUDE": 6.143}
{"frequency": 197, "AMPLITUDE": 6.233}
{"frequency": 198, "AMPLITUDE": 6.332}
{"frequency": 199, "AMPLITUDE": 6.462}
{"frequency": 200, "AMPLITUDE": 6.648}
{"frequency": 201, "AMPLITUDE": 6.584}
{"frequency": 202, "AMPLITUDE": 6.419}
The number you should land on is 6.279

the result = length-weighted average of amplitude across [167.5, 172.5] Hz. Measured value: 6.9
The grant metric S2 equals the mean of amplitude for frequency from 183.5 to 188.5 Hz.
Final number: 5.76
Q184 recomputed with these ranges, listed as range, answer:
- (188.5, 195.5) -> 6.49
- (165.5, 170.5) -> 7.176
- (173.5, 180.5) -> 6.838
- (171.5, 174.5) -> 6.623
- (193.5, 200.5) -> 6.648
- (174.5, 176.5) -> 6.527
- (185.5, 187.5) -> 5.75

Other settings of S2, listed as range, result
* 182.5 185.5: 5.88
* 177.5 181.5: 6.53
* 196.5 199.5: 6.34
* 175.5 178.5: 6.71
